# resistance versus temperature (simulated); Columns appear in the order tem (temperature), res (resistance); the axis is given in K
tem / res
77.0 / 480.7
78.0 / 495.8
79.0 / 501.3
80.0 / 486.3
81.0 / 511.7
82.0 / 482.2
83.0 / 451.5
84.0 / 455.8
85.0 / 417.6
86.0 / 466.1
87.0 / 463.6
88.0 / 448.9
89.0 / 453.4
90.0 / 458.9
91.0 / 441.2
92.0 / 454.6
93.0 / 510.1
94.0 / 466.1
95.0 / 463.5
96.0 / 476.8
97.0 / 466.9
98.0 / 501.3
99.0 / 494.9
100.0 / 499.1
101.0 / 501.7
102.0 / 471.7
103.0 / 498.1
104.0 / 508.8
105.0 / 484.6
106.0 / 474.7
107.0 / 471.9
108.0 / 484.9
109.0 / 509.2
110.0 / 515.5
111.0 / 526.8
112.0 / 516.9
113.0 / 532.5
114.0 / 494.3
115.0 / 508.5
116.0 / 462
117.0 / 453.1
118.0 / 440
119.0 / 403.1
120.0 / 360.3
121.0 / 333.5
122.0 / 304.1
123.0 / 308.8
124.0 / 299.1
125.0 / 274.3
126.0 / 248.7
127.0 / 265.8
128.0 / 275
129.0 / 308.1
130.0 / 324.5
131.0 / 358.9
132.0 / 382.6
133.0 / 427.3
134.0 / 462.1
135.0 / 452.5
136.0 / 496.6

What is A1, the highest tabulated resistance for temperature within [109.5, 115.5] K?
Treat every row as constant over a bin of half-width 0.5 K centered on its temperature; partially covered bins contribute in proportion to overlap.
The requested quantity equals 532.5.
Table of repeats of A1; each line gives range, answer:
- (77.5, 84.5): 511.7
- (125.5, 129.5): 308.1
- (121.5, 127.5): 308.8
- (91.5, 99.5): 510.1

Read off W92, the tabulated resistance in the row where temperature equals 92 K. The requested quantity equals 454.6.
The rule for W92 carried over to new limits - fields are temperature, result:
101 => 501.7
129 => 308.1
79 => 501.3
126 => 248.7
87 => 463.6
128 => 275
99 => 494.9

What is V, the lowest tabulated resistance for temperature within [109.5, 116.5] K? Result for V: 462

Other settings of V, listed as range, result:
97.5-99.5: 494.9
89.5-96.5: 441.2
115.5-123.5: 304.1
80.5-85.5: 417.6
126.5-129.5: 265.8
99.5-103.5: 471.7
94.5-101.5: 463.5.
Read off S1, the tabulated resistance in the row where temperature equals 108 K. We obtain 484.9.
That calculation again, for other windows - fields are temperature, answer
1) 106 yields 474.7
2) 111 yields 526.8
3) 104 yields 508.8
